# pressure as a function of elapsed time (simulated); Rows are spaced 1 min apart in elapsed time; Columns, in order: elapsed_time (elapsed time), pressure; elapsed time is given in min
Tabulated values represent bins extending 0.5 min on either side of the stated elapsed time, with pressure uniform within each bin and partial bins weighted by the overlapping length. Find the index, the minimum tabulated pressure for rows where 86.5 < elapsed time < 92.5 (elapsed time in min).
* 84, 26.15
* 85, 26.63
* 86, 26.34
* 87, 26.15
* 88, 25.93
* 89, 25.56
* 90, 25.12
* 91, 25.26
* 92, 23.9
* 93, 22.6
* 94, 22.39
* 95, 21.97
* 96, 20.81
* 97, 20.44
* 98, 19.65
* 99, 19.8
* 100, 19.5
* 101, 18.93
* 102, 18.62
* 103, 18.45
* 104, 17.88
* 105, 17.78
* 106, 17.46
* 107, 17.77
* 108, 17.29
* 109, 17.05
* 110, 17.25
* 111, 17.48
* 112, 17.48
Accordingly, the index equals 23.9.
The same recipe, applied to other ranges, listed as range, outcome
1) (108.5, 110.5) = 17.05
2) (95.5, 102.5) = 18.62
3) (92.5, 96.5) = 20.81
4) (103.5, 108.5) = 17.29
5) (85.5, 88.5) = 25.93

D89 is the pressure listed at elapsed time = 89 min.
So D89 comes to 25.56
